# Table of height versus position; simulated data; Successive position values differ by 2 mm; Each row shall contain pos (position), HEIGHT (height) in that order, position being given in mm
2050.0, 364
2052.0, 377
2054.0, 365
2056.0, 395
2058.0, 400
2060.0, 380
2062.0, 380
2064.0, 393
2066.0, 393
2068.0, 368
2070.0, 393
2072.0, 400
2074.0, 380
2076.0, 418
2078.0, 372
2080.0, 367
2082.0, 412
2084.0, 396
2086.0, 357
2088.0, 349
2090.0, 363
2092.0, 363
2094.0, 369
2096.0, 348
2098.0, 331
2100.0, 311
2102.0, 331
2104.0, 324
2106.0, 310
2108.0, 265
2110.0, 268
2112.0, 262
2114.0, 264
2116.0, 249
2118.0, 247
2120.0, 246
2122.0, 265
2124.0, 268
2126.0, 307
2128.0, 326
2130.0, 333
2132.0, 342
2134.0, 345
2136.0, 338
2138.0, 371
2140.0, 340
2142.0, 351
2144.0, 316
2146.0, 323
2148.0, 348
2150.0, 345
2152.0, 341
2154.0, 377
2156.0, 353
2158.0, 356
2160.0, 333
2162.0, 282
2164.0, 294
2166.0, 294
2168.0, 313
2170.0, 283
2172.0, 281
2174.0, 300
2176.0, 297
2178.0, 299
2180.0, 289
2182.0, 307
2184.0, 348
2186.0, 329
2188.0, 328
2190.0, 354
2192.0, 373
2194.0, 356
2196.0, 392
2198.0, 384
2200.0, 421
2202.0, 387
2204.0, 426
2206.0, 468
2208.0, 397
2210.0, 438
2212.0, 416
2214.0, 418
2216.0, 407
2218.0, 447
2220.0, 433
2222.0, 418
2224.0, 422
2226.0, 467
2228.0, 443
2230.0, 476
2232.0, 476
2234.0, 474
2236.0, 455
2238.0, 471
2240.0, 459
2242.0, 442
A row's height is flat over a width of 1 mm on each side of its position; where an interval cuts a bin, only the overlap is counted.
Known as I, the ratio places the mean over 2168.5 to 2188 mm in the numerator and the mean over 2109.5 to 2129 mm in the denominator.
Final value 1.13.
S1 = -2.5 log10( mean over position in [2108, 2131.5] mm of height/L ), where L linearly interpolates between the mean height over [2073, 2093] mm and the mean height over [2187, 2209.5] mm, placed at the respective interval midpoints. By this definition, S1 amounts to 0.349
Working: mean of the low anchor 378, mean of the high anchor 391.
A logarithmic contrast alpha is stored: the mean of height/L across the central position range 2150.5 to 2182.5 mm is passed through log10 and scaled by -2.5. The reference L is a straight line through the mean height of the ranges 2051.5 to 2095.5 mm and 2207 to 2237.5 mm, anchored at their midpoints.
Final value 0.31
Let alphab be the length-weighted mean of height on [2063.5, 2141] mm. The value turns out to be 335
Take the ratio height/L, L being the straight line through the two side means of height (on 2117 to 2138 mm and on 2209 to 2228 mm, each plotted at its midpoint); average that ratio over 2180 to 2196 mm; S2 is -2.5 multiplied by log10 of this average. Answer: 0.139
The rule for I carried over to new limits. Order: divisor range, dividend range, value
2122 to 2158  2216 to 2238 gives 1.34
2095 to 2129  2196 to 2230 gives 1.47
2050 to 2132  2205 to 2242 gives 1.30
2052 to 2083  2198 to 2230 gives 1.10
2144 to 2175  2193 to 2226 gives 1.29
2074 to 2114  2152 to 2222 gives 1.05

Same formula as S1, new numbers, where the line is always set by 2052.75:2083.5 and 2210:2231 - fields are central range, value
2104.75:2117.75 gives 0.43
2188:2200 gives 0.15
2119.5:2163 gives 0.24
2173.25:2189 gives 0.33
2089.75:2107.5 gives 0.18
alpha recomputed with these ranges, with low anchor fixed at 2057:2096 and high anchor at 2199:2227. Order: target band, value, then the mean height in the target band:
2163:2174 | 0.37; 294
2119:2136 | 0.29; 306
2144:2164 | 0.21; 336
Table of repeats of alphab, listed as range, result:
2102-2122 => 273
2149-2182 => 315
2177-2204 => 354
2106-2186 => 310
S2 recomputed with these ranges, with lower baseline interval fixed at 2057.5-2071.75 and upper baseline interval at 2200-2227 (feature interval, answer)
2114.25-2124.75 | 0.49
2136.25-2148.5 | 0.19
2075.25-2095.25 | 0.05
